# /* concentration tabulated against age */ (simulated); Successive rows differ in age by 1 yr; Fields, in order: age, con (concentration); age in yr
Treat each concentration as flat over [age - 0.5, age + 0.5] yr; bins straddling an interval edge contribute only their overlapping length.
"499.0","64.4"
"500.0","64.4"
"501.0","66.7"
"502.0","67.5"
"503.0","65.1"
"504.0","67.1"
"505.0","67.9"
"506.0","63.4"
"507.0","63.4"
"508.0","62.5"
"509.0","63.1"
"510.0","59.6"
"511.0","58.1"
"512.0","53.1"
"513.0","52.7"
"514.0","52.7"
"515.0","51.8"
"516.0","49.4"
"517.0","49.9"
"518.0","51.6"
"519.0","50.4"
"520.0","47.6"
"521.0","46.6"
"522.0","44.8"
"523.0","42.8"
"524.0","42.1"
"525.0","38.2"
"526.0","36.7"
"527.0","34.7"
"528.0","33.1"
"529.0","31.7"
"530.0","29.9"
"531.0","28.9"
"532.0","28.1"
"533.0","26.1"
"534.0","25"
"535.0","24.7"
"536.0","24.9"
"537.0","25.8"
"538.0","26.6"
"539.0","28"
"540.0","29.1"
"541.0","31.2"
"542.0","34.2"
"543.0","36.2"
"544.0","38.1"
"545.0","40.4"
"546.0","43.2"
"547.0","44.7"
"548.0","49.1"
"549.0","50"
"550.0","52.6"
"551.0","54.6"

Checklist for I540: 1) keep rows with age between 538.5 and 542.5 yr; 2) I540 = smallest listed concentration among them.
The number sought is 28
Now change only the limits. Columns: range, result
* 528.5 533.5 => 26.1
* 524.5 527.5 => 34.7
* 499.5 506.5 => 63.4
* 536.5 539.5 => 25.8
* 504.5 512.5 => 53.1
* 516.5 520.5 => 47.6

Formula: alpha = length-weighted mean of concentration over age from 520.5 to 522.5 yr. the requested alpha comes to 45.7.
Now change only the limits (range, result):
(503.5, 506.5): 66.1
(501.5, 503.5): 66.3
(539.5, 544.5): 33.8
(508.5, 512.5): 58.5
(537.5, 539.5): 27.3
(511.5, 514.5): 52.8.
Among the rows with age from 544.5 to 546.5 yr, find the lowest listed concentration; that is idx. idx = 40.4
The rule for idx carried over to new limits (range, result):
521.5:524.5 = 42.1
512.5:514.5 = 52.7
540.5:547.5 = 31.2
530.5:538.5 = 24.7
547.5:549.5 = 49.1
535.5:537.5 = 24.9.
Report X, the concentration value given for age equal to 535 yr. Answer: 24.7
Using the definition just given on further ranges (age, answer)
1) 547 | 44.7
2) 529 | 31.7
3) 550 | 52.6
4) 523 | 42.8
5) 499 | 64.4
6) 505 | 67.9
